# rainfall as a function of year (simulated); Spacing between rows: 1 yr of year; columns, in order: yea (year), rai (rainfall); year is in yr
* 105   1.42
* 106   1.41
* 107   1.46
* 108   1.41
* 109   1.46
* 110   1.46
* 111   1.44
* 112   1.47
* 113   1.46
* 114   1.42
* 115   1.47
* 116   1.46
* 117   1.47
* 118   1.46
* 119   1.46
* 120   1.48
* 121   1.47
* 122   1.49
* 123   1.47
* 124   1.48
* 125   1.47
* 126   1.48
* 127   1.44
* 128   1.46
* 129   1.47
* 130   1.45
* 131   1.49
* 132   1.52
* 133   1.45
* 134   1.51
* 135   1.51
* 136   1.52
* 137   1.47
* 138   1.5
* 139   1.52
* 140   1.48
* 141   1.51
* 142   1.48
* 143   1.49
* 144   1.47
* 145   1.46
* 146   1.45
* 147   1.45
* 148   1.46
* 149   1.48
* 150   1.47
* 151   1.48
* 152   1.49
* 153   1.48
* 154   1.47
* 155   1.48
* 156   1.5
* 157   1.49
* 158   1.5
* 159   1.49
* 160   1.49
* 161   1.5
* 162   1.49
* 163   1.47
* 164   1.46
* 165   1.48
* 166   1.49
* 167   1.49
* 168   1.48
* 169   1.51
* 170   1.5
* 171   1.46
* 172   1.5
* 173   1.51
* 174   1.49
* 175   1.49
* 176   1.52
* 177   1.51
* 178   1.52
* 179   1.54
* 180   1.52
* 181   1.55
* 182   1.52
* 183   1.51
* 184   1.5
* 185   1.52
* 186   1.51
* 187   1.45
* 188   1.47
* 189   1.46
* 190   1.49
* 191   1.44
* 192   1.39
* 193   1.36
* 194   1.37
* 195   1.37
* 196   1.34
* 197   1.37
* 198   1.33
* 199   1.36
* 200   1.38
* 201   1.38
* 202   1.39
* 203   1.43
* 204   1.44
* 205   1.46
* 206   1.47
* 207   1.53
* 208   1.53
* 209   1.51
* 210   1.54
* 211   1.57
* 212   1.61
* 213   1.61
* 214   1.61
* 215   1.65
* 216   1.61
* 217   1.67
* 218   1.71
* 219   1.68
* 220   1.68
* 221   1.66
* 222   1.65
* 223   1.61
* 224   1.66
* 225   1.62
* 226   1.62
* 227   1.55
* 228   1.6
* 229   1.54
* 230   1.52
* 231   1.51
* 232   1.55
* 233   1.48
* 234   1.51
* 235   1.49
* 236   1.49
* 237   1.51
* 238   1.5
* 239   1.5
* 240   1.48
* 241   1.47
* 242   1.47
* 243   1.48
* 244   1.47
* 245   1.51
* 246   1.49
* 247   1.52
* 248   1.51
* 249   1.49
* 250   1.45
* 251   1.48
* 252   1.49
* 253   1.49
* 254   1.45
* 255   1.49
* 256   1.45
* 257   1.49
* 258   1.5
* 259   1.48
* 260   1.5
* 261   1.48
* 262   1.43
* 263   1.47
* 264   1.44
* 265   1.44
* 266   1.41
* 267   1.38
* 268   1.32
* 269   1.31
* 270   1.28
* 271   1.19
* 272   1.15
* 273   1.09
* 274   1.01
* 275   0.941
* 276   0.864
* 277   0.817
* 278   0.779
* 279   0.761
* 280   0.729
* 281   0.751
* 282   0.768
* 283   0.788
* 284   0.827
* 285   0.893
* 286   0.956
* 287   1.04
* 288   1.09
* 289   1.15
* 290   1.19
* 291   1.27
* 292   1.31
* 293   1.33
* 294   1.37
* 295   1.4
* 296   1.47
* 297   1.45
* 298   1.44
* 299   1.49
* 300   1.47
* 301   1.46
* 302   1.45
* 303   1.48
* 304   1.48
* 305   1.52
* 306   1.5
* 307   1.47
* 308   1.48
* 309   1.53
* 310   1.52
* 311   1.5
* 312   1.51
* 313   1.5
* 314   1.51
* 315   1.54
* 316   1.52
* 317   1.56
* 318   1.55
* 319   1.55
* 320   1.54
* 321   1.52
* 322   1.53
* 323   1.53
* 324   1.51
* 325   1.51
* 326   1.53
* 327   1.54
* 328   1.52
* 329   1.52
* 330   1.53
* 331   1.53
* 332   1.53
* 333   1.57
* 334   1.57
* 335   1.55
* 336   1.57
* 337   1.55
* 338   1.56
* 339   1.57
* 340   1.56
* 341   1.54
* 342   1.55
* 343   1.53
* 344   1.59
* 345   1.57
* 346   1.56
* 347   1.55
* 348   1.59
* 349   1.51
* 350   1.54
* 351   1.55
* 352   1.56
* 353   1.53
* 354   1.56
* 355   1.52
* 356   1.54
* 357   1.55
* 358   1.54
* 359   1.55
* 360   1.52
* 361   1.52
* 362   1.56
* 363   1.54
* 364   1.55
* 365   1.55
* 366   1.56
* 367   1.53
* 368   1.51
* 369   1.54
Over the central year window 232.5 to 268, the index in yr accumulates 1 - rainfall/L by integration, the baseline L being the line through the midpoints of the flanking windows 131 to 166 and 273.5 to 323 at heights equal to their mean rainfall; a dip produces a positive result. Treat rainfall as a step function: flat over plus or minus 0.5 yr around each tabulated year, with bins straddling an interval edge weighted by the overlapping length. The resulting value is -3.4 yr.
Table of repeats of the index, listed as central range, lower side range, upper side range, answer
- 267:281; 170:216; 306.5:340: 4.5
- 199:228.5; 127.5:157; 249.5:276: -3.2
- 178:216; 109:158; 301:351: 0.5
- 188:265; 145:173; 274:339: -4.6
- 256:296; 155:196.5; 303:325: 8.9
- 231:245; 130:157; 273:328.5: -1.2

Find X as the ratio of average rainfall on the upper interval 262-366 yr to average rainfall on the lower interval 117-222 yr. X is 0.9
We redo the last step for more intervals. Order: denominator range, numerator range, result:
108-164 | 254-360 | 0.94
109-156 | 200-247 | 1.05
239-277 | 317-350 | 1.12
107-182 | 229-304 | 0.89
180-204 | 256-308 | 0.87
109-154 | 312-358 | 1.05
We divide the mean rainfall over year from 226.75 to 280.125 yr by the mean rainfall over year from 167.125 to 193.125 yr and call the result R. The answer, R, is 0.92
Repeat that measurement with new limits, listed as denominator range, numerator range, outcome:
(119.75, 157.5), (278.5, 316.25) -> 0.87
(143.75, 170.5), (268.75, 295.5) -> 0.70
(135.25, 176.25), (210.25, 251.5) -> 1.05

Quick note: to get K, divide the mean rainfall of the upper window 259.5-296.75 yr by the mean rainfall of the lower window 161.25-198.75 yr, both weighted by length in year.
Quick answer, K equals 0.8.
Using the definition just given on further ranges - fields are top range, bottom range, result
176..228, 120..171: 1.02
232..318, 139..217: 0.91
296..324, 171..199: 1.03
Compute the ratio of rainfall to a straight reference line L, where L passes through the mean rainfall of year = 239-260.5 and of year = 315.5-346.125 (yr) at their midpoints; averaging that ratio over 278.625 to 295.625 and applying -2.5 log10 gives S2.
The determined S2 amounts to 0.40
